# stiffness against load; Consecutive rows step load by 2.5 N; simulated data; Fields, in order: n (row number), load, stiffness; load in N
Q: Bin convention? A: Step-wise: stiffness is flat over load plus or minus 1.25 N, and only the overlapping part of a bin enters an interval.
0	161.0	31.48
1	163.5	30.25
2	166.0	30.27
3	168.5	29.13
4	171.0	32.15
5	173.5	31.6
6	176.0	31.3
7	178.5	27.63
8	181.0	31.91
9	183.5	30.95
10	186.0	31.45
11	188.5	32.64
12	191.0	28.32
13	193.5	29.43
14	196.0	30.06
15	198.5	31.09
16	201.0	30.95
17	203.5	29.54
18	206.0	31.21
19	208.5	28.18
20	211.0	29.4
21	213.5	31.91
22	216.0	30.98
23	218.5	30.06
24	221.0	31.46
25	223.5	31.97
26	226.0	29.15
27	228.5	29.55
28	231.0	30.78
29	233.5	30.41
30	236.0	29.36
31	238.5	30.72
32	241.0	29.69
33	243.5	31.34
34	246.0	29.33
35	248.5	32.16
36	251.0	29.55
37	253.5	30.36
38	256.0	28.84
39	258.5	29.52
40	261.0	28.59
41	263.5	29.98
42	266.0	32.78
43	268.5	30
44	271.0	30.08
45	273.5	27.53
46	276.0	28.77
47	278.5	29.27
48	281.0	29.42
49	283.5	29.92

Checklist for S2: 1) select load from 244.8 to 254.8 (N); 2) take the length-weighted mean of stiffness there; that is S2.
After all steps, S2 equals 30.3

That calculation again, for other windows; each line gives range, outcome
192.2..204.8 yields 30.2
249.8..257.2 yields 29.6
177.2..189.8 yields 30.9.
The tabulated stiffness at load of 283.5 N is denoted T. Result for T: 29.92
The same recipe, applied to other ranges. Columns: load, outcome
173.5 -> 31.6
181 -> 31.91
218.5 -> 30.06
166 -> 30.27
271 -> 30.08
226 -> 29.15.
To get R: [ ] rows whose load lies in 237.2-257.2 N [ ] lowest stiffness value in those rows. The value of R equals 28.84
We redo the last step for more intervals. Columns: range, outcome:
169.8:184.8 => 27.63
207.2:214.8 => 28.18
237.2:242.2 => 29.69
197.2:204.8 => 29.54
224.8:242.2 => 29.15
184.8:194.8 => 28.32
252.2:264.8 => 28.59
